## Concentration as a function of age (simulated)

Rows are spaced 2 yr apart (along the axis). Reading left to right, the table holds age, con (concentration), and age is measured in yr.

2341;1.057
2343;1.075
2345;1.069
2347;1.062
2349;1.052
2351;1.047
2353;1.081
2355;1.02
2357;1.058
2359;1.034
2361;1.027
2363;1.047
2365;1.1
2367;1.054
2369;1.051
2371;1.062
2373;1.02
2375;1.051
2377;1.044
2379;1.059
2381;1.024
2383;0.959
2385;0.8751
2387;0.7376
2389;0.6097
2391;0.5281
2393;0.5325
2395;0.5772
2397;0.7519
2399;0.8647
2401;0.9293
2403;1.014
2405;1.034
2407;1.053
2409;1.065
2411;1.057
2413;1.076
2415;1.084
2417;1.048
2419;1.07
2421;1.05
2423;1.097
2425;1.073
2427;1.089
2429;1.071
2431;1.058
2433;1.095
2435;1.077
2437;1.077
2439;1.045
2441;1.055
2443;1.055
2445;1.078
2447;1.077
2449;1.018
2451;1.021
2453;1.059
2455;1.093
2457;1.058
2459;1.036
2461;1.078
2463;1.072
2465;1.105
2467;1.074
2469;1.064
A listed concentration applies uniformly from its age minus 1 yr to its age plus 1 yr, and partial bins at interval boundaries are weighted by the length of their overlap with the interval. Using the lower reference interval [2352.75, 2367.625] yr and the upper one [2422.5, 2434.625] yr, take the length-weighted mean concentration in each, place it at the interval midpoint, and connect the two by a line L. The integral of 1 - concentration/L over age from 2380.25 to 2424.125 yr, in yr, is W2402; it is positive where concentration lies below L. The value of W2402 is 6.5 yr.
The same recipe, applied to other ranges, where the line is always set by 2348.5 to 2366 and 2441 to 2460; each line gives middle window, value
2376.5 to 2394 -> 4.00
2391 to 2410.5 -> 3.65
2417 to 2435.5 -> -0.35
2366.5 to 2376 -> 0.05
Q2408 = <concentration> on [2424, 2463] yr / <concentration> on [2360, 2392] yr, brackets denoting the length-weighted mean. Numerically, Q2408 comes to 1.12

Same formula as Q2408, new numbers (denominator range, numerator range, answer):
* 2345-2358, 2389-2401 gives 0.64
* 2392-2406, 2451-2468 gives 1.31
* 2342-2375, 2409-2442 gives 1.02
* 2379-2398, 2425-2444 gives 1.43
